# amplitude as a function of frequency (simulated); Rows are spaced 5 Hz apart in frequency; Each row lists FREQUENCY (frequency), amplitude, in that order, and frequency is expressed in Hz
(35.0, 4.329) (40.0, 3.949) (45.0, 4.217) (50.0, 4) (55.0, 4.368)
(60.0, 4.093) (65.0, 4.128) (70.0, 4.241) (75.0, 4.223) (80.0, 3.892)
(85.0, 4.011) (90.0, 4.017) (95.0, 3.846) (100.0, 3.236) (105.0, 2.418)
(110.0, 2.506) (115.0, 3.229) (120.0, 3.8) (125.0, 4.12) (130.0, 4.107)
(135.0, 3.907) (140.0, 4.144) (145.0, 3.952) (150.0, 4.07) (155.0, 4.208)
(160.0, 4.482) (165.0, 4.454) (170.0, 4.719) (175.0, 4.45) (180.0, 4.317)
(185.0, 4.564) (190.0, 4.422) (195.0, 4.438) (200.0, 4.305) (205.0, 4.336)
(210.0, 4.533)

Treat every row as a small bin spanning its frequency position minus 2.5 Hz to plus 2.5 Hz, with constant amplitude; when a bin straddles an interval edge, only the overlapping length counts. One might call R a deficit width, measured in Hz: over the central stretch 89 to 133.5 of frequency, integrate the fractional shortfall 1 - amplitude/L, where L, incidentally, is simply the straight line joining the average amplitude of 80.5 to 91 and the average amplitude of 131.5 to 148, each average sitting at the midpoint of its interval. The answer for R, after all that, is 5.9 Hz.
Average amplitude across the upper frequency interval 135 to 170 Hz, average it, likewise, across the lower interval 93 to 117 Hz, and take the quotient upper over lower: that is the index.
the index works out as 1.40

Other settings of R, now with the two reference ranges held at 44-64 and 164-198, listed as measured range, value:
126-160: 2.23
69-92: 0.87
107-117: 3.44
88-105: 3.05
